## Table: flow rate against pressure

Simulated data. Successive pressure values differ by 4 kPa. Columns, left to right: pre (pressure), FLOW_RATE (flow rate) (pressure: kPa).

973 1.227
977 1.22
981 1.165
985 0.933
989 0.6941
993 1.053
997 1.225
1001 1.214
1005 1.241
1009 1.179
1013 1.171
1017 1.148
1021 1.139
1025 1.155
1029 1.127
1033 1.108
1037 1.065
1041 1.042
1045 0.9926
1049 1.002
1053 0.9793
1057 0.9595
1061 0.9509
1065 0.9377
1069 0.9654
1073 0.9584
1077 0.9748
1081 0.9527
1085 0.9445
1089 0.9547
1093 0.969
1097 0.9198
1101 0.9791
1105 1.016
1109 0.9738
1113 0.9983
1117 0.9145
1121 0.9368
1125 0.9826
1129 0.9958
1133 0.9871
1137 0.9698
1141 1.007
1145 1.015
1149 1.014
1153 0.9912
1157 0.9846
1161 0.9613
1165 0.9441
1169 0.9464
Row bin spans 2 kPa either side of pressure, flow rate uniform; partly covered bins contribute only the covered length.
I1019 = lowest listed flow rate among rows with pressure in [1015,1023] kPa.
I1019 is 1.139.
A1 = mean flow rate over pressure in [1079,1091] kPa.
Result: 0.951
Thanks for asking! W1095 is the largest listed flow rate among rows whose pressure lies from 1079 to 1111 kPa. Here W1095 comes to 1.016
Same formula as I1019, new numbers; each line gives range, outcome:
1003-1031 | 1.127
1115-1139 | 0.9145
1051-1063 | 0.9509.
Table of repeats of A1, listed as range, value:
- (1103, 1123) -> 0.968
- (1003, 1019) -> 1.18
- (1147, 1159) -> 0.997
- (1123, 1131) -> 0.989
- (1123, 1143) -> 0.988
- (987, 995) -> 0.874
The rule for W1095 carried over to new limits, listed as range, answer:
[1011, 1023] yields 1.171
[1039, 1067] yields 1.042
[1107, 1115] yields 0.9983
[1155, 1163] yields 0.9846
